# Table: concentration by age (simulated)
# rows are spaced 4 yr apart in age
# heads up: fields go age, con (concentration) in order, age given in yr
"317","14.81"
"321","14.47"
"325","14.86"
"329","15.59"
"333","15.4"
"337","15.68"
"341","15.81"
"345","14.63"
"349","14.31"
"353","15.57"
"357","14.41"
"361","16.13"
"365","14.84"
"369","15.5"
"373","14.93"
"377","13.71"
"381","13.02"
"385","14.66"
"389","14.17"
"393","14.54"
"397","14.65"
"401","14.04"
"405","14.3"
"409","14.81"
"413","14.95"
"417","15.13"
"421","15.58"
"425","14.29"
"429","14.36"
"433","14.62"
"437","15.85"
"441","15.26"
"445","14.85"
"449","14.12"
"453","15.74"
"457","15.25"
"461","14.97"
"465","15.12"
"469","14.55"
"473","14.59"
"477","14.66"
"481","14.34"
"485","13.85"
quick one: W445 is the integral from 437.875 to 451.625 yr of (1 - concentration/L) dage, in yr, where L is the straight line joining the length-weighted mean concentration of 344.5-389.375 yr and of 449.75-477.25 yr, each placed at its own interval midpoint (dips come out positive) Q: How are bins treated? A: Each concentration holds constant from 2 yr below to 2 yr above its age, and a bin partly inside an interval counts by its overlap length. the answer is 0.0 yr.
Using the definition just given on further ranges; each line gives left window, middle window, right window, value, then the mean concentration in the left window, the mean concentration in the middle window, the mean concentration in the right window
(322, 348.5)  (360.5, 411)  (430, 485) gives 1.9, 15.2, 14.5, 14.9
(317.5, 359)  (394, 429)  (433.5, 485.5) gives 0.6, 15.1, 14.7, 14.9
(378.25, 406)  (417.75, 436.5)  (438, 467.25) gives -0.2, 14.2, 14.8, 15.1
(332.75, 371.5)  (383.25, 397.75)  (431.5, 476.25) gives 0.6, 15.2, 14.5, 15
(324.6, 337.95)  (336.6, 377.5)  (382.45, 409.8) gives -0.1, 15.4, 15.1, 14.4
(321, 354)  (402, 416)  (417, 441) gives 0.3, 15.2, 14.7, 15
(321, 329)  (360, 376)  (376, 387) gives -1.3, 14.9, 15.2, 13.8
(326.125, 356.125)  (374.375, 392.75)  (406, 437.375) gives 1.3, 15.2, 14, 14.9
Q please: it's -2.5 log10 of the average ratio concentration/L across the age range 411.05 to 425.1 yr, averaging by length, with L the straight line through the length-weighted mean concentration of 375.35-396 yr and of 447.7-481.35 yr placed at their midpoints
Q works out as -0.051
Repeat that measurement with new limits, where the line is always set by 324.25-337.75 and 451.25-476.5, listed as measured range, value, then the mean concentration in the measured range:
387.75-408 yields 0.06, 14.4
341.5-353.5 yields 0.04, 14.9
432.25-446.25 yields -0.01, 15.2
